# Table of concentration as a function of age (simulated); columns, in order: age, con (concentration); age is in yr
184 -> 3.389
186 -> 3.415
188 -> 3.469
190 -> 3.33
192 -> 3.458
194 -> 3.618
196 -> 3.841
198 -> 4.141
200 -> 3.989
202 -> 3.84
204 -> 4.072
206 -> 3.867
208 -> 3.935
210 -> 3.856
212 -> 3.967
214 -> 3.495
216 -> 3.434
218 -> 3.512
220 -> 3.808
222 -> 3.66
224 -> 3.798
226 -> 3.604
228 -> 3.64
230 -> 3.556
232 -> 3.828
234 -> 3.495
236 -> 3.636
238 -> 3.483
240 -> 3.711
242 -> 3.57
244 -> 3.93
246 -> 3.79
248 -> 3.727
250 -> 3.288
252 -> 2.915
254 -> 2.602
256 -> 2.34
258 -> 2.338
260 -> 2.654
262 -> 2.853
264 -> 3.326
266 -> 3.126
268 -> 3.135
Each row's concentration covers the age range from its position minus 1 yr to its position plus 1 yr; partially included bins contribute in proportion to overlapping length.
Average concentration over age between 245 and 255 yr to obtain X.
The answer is 3.26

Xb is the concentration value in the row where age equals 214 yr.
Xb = 3.495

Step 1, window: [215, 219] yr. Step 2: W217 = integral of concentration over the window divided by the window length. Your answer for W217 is 3.47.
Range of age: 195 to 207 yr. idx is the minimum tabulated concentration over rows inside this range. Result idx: 3.84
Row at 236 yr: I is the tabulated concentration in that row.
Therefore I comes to 3.636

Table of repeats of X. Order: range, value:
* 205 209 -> 3.9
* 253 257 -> 2.47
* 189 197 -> 3.56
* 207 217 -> 3.74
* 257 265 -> 2.79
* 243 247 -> 3.86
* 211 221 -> 3.64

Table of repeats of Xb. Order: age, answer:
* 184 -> 3.389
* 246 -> 3.79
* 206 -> 3.867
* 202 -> 3.84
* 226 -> 3.604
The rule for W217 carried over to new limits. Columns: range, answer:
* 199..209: 3.94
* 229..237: 3.63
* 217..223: 3.66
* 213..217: 3.46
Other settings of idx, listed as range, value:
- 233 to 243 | 3.483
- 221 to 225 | 3.66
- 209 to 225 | 3.434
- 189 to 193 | 3.33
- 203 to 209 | 3.867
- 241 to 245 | 3.57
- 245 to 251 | 3.288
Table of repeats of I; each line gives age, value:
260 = 2.654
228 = 3.64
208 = 3.935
